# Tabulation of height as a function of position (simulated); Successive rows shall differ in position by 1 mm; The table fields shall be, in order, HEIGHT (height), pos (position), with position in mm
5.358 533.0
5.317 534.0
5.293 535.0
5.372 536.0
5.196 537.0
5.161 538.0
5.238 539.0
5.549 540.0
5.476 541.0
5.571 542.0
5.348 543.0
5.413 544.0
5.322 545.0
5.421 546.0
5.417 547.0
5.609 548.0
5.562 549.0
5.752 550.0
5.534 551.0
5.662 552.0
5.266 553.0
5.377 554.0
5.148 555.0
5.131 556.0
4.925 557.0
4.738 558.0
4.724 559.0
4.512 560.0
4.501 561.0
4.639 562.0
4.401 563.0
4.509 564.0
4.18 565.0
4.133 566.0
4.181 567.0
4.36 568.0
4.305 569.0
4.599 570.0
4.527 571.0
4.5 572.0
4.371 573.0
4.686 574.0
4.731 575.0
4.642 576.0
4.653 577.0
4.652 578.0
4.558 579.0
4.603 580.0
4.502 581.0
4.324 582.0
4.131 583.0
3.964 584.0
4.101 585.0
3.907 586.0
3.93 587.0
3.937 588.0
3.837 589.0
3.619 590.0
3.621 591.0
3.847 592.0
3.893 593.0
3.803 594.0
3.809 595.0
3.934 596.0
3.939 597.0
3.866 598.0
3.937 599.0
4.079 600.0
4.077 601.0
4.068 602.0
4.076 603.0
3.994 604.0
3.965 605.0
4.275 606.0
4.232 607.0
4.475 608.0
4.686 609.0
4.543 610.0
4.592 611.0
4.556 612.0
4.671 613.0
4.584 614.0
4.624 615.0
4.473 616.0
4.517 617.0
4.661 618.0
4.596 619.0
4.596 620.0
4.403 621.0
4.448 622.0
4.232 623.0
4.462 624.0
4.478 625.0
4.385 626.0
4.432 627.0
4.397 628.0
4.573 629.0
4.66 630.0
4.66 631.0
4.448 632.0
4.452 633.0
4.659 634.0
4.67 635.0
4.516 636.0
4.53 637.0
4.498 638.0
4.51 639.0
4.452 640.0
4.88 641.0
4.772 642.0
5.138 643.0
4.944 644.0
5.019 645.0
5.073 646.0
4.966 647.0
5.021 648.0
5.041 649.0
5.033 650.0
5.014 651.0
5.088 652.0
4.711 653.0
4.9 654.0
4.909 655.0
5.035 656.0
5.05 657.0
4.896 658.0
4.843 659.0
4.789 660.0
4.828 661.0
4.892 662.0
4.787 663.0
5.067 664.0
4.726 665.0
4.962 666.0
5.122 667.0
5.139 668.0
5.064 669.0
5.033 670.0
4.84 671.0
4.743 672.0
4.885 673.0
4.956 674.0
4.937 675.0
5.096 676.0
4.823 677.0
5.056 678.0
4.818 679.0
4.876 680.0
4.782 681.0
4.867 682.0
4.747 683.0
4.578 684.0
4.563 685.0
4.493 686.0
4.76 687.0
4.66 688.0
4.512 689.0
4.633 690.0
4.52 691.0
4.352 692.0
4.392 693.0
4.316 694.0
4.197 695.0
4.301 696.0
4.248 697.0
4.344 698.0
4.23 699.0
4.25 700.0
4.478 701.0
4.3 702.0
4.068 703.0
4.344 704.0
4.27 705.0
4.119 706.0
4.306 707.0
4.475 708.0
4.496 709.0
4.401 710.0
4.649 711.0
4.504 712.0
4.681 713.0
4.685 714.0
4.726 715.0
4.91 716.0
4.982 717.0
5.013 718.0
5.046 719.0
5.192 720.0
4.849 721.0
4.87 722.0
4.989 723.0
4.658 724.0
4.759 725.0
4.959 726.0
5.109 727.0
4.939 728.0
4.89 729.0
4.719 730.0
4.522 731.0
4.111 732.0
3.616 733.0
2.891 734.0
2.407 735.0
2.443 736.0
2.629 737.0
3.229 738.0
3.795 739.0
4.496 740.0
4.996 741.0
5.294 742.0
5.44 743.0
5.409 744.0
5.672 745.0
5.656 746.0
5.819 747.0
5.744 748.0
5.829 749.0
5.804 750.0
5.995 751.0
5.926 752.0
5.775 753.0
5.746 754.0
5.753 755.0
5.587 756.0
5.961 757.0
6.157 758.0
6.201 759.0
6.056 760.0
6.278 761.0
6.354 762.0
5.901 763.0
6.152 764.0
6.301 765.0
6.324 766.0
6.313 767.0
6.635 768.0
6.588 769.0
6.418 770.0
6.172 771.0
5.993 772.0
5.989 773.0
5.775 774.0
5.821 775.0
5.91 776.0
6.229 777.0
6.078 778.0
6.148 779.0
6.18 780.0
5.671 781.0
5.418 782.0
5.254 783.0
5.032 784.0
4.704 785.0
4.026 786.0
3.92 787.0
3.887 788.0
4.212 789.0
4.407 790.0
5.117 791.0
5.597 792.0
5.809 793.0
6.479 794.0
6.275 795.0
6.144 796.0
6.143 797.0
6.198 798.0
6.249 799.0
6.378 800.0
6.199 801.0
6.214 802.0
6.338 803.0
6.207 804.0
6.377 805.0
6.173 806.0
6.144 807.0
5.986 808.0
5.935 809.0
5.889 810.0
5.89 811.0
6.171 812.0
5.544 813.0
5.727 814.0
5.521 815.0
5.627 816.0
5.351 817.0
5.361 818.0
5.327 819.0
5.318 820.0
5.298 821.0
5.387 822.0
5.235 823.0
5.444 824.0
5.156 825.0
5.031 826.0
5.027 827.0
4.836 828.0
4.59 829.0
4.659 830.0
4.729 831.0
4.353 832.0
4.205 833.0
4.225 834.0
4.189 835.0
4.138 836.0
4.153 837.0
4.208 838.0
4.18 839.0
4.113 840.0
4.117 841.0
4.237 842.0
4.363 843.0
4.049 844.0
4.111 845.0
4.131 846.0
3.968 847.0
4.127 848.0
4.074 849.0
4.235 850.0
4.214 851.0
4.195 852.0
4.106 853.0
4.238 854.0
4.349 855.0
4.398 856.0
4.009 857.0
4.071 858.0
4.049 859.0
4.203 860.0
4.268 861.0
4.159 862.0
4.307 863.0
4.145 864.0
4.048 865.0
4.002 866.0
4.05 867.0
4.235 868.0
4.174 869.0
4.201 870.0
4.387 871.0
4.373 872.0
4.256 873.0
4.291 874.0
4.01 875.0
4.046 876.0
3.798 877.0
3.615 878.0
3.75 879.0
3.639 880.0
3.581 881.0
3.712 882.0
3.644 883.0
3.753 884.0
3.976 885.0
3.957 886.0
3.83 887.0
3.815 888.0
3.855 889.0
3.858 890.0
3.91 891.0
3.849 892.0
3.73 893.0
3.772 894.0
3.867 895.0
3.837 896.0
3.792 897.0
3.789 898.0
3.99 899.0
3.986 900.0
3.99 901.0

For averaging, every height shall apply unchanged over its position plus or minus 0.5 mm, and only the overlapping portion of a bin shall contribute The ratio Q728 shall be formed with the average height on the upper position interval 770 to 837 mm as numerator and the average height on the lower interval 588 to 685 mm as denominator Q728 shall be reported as 1.2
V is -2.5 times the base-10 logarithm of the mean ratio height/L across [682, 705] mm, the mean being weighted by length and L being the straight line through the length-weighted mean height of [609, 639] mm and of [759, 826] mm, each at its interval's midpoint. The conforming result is 0.14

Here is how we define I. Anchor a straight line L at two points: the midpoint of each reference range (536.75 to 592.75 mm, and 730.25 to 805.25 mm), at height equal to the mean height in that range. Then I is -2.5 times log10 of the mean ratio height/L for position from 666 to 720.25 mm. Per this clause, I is 0.12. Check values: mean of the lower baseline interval 4.72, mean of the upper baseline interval 5.47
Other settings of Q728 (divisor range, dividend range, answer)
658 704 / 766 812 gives 1.24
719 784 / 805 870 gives 0.88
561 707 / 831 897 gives 0.90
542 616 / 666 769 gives 1.09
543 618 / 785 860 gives 1.11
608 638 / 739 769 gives 1.29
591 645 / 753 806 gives 1.33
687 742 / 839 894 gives 0.92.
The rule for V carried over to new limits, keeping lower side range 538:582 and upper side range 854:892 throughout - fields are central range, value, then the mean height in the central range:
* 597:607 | 0.18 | 4.04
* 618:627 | 0.06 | 4.46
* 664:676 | -0.08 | 4.96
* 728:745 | 0.07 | 4.13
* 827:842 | -0.06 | 4.36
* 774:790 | -0.22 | 5.22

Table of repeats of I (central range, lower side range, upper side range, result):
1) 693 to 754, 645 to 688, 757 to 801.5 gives 0.16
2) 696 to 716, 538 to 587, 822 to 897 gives 0.02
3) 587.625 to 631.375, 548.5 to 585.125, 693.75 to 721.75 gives 0.09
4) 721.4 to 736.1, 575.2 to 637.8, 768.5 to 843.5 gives 0.15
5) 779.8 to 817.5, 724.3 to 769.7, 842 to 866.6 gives -0.20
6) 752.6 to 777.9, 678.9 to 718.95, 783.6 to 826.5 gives -0.18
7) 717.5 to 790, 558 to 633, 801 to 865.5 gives -0.13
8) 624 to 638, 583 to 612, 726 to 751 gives -0.09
